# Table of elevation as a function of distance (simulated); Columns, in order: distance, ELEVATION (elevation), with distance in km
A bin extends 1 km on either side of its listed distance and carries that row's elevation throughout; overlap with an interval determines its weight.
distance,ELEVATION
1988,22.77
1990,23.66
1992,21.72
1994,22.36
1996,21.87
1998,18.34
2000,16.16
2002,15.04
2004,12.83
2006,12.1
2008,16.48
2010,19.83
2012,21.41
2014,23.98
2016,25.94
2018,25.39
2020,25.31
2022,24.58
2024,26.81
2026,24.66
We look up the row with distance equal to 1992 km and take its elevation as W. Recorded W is 21.72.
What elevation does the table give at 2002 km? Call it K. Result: 15.04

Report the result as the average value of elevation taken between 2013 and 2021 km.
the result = 25.2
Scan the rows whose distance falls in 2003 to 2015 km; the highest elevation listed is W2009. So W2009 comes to 23.98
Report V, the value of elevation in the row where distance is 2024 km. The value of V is 26.81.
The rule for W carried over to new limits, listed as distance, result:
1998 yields 18.34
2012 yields 21.41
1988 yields 22.77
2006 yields 12.1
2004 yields 12.83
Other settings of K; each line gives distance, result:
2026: 24.66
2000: 16.16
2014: 23.98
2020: 25.31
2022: 24.58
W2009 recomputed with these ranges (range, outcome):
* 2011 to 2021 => 25.94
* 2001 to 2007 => 15.04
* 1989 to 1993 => 23.66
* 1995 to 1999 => 21.87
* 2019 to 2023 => 25.31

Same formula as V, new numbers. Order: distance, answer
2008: 16.48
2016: 25.94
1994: 22.36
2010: 19.83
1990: 23.66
